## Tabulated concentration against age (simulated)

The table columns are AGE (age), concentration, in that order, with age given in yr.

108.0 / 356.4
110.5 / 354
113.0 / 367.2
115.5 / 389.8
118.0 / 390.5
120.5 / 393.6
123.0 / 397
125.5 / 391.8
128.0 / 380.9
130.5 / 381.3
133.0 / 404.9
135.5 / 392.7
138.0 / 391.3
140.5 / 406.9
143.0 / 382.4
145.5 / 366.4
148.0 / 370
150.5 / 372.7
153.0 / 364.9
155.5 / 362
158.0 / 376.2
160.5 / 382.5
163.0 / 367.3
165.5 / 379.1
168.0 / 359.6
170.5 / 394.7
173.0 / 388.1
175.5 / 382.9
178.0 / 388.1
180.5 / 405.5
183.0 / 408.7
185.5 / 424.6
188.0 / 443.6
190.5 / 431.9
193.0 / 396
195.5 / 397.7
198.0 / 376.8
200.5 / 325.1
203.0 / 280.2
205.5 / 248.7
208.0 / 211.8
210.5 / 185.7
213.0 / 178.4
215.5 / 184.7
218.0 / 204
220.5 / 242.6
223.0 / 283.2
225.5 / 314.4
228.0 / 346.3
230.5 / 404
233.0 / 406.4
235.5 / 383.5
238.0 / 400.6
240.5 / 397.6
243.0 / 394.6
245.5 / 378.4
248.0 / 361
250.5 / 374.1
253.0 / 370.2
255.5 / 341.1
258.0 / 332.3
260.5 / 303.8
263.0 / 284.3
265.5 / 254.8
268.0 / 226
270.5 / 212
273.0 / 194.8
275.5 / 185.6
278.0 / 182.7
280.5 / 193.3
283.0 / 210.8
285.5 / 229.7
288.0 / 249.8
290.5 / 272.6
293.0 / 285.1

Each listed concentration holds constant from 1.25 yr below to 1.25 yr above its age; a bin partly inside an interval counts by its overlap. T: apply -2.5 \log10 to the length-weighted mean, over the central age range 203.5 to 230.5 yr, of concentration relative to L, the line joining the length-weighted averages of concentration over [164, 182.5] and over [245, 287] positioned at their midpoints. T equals 0.306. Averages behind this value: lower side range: 386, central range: 249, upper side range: 271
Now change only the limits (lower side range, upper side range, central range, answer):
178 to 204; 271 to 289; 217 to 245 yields -0.140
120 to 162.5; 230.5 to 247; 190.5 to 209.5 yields 0.196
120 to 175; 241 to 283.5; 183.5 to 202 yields -0.158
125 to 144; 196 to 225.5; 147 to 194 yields -0.201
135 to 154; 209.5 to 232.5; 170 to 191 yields -0.241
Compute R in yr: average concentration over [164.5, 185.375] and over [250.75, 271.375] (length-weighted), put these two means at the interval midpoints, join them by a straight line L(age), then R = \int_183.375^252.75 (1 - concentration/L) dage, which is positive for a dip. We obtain 1.5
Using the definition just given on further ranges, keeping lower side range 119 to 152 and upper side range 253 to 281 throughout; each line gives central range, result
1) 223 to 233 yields -2.0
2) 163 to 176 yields -1.0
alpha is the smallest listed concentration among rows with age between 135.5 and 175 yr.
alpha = 359.6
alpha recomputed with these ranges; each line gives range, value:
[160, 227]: 178.4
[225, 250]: 314.4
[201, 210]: 211.8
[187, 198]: 376.8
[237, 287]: 182.7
